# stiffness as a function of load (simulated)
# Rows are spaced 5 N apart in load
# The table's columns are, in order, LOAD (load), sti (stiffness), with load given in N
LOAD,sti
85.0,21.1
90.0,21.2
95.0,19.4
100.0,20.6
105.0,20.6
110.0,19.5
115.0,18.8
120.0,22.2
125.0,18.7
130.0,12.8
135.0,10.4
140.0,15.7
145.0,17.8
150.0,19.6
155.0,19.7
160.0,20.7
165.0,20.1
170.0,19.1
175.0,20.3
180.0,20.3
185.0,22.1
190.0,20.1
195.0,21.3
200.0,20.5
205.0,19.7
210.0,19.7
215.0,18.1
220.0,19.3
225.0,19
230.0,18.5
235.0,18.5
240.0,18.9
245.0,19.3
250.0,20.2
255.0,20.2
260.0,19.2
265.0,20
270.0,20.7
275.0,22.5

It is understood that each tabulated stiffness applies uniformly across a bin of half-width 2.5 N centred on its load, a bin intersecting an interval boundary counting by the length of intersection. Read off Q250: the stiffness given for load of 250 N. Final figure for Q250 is 20.2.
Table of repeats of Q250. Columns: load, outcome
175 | 20.3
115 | 18.8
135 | 10.4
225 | 19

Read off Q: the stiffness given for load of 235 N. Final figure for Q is 18.5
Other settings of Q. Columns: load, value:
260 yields 19.2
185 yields 22.1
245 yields 19.3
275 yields 22.5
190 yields 20.1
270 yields 20.7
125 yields 18.7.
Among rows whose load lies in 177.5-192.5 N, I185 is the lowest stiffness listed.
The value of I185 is 20.1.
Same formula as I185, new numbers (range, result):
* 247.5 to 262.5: 19.2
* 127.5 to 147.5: 10.4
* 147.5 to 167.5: 19.6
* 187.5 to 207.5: 19.7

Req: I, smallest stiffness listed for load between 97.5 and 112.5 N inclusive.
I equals 19.5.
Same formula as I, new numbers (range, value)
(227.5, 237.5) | 18.5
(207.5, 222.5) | 18.1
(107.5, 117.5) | 18.8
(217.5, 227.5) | 19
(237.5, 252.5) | 18.9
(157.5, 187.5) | 19.1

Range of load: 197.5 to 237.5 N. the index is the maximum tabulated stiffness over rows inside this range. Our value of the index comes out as 20.5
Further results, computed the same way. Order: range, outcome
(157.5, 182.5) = 20.7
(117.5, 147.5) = 22.2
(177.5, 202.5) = 22.1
